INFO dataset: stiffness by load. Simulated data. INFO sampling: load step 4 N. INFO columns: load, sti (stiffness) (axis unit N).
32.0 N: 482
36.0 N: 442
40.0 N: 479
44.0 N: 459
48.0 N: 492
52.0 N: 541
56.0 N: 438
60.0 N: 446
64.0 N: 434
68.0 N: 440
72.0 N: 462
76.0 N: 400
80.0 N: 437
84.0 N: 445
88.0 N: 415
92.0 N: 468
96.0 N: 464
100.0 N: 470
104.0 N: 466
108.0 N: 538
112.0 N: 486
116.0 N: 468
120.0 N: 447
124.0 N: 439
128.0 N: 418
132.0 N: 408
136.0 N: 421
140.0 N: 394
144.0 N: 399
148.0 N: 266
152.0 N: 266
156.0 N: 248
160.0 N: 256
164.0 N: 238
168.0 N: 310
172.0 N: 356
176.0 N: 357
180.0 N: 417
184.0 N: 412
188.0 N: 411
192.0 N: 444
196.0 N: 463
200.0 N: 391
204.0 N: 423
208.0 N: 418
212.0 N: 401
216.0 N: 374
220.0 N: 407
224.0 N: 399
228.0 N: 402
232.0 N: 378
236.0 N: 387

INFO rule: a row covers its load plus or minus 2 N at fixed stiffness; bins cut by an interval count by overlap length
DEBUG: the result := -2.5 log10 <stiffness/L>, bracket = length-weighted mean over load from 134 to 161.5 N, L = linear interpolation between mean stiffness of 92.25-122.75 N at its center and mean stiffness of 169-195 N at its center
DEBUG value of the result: 0.33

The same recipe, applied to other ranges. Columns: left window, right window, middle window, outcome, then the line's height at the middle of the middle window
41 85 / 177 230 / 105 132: -0.058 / 438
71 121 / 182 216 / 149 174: 0.478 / 433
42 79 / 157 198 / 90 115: -0.141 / 423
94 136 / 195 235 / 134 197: 0.217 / 431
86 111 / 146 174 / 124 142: -0.144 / 362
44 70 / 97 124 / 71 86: 0.084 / 469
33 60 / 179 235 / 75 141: 0.003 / 449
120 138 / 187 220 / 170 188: 0.080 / 418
